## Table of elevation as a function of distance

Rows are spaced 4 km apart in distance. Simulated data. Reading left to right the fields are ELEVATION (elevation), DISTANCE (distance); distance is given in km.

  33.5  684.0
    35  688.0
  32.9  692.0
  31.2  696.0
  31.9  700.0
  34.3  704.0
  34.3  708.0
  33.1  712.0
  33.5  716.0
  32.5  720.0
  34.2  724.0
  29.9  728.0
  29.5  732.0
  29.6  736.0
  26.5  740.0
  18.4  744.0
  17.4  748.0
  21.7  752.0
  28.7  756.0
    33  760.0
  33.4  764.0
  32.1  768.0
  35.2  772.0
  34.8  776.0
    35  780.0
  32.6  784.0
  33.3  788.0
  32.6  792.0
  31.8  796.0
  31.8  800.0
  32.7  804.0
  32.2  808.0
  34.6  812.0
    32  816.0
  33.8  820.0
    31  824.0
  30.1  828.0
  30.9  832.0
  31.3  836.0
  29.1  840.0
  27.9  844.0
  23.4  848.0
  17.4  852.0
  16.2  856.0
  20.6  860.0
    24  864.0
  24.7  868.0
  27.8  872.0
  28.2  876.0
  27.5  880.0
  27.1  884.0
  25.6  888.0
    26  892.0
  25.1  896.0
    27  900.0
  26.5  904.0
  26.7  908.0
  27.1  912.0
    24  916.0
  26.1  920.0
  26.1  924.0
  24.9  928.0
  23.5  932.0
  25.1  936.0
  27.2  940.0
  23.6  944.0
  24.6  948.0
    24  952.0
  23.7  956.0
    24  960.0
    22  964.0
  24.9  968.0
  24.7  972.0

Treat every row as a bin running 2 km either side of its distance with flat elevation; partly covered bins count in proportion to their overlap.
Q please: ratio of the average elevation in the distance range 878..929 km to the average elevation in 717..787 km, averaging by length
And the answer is 0.88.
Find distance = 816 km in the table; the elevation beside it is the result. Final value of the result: 32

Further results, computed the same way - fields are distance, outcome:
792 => 32.6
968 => 24.9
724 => 34.2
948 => 24.6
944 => 23.6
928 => 24.9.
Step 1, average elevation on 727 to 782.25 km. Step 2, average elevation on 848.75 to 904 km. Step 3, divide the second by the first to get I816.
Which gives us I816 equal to 0.84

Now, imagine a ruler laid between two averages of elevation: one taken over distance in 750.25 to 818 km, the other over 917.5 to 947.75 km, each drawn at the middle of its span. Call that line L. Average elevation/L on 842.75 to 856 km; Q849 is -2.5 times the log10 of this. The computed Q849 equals 0.33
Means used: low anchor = 32.2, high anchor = 25.2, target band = 21.6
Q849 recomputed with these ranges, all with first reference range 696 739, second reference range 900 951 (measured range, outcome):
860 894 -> 0.04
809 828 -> -0.13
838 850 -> 0.05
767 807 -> -0.11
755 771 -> -0.05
